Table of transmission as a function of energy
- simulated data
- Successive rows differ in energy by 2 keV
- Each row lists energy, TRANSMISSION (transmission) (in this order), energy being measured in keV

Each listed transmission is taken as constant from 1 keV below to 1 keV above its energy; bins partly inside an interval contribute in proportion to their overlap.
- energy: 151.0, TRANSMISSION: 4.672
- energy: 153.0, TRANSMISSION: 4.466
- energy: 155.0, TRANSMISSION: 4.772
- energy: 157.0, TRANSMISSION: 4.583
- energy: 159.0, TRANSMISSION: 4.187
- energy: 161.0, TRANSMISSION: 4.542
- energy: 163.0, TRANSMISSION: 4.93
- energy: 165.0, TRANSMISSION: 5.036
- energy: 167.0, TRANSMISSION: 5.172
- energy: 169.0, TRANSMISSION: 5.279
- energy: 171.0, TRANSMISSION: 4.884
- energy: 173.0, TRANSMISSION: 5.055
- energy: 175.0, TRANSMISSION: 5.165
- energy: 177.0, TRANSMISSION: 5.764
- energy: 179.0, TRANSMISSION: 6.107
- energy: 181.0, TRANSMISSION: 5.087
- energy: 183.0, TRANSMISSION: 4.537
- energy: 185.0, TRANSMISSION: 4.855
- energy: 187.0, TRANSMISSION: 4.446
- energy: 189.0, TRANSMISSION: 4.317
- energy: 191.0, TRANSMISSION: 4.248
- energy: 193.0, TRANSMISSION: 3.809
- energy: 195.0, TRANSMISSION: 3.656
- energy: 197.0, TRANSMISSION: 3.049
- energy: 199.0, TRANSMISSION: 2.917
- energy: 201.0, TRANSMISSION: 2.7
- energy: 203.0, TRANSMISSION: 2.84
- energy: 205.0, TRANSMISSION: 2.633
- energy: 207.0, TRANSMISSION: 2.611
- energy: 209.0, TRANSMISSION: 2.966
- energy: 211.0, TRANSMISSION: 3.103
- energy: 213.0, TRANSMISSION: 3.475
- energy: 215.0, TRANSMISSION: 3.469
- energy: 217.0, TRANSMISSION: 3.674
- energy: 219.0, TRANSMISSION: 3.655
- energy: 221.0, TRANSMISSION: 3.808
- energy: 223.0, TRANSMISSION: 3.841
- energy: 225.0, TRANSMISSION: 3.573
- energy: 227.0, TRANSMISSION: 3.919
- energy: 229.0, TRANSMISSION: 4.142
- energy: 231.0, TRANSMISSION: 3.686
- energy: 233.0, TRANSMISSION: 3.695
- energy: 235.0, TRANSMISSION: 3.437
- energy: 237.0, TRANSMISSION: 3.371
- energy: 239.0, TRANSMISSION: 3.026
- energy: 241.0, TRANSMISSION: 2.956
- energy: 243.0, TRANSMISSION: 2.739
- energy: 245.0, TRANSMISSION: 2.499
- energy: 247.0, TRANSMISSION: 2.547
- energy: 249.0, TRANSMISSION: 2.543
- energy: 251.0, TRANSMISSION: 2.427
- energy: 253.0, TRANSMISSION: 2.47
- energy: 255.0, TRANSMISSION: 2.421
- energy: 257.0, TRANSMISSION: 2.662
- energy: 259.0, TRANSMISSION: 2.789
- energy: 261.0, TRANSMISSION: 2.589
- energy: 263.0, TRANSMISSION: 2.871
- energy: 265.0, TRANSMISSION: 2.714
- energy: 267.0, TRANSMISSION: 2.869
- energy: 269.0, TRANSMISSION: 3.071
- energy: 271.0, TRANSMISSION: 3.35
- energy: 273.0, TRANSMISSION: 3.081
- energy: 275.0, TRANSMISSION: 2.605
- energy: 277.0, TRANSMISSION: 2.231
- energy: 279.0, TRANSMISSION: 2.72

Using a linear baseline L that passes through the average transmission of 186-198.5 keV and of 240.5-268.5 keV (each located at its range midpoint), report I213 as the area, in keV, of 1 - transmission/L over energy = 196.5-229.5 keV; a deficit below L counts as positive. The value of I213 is 1.2 keV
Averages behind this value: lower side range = 3.88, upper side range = 2.65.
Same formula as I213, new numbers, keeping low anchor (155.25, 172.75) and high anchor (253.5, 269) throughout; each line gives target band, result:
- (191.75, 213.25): 5.0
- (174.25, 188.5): -2.1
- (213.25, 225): -0.1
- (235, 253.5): 1.9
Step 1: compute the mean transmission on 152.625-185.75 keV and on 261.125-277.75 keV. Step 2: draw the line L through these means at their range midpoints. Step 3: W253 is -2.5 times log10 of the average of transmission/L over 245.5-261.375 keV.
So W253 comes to 0.24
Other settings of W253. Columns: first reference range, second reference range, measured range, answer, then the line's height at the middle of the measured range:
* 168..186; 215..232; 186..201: 0.26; 4.69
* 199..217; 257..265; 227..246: -0.16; 2.86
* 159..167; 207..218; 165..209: -0.03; 4.06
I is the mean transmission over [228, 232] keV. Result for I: 3.91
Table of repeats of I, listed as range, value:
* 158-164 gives 4.55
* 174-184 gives 5.33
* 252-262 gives 2.59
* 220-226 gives 3.74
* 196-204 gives 2.88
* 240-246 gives 2.73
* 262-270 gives 2.88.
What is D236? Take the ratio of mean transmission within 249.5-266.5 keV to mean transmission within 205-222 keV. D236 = 0.79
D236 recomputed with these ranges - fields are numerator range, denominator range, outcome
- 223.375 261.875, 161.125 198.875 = 0.65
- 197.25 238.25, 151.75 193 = 0.70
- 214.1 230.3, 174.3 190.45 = 0.75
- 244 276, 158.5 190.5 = 0.55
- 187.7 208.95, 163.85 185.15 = 0.63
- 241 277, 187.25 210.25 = 0.83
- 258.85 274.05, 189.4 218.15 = 0.90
